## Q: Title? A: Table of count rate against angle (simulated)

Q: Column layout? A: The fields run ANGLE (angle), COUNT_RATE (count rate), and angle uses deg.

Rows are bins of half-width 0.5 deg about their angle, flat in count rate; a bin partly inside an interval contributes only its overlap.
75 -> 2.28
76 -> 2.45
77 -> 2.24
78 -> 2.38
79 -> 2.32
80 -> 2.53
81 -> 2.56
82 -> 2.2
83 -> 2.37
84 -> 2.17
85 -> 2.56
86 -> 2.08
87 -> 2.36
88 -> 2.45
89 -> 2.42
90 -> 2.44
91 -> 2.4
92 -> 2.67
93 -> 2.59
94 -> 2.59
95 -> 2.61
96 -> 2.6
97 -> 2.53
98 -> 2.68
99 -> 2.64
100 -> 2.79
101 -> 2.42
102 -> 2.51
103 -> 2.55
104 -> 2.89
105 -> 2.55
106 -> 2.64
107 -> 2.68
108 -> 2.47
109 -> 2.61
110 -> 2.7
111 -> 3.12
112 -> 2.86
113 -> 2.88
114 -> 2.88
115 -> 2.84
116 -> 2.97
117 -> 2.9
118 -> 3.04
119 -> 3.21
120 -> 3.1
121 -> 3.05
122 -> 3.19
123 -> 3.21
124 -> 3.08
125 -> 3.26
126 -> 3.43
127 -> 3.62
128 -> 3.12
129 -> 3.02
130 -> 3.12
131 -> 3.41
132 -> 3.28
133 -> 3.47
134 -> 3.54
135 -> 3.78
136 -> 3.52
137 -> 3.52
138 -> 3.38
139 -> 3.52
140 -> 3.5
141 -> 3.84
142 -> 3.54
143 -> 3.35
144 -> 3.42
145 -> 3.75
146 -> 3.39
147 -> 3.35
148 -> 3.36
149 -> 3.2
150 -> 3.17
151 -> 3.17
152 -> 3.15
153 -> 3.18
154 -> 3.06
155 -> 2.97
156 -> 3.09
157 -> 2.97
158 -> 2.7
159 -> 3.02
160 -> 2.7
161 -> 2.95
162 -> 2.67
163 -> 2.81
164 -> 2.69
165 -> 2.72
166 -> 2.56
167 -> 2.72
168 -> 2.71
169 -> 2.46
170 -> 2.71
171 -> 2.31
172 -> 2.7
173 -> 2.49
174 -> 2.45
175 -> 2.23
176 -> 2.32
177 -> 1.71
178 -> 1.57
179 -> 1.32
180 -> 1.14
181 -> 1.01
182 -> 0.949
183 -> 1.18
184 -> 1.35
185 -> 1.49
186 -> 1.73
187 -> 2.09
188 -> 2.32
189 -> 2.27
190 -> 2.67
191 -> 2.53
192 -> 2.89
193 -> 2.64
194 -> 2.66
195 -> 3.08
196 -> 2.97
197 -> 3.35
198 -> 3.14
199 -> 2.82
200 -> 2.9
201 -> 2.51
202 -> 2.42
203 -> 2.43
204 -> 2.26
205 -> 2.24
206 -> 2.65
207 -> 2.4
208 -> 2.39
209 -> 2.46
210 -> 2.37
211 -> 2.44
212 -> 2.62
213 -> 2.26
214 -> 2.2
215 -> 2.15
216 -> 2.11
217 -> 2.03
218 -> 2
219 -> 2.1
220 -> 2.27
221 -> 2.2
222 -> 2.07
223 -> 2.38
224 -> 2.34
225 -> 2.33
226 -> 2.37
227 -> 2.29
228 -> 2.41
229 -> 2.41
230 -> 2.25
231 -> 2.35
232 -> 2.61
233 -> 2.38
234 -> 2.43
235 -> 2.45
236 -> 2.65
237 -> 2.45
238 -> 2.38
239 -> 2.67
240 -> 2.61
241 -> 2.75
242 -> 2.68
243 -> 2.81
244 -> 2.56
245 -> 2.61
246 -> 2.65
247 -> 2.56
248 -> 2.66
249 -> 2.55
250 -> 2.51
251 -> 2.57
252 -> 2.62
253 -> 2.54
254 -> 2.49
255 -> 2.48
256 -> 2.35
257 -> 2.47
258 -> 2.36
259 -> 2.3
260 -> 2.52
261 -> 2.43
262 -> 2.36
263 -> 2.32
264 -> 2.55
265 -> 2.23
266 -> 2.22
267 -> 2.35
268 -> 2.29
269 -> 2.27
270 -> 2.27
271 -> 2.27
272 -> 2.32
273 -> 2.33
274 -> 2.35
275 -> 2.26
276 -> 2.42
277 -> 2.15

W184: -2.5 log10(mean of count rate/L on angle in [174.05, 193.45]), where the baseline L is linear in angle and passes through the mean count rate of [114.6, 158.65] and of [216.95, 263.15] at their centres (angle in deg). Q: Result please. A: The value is 0.47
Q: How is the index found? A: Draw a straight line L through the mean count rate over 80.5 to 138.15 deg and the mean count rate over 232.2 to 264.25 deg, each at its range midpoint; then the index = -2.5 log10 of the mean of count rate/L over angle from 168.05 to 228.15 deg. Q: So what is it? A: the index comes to 0.16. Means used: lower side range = 2.85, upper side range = 2.52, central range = 2.27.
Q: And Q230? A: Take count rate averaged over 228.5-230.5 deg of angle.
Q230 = 2.33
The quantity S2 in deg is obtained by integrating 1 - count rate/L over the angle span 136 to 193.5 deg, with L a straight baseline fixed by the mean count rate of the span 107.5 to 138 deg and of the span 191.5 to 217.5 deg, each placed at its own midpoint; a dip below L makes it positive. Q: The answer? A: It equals 4.2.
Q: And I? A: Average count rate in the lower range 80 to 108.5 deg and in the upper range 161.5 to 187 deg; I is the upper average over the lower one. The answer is 0.83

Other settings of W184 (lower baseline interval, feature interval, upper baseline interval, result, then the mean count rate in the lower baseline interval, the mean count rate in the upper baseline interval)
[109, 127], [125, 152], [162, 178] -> -0.205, 3.05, 2.48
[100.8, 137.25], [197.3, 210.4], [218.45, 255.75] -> 0.034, 3.04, 2.47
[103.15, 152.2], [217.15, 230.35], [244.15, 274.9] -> 0.166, 3.18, 2.43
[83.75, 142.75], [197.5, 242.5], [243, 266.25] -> 0.078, 2.93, 2.48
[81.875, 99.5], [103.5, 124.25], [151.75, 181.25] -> -0.167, 2.47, 2.51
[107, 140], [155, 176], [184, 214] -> 0.043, 3.16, 2.49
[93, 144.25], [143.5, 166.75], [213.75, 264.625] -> -0.068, 3.04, 2.42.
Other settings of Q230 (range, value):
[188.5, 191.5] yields 2.49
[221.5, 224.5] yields 2.26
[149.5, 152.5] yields 3.16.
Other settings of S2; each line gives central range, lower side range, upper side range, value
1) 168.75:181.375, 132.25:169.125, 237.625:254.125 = 4.15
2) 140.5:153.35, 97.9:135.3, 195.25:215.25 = -2.42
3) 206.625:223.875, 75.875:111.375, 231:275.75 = 1.50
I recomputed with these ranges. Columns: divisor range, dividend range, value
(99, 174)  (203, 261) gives 0.80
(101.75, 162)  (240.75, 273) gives 0.79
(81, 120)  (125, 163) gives 1.24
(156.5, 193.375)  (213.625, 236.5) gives 1.01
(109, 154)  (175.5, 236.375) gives 0.70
